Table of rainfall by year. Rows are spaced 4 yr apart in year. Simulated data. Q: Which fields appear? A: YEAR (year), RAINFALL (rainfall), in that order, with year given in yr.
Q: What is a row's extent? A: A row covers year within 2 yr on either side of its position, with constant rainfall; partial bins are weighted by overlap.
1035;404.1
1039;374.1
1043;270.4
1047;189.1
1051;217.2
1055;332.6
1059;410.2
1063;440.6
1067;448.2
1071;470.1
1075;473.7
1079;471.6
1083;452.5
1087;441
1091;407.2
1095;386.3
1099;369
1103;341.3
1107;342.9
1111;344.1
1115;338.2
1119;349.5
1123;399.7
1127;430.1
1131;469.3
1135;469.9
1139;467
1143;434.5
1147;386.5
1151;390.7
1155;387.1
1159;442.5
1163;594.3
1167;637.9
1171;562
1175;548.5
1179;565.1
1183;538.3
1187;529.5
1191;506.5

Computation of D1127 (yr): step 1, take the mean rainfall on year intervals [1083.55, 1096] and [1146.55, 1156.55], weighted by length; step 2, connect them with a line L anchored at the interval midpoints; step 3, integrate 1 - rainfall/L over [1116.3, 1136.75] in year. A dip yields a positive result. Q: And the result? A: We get -1.0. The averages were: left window 418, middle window 420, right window 388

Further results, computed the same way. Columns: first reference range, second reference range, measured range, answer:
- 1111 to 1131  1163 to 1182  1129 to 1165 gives 2.3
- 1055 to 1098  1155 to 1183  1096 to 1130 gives 7.8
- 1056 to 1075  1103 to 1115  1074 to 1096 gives -2.4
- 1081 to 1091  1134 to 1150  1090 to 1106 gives 2.4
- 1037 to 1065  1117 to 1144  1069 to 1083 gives -4.5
